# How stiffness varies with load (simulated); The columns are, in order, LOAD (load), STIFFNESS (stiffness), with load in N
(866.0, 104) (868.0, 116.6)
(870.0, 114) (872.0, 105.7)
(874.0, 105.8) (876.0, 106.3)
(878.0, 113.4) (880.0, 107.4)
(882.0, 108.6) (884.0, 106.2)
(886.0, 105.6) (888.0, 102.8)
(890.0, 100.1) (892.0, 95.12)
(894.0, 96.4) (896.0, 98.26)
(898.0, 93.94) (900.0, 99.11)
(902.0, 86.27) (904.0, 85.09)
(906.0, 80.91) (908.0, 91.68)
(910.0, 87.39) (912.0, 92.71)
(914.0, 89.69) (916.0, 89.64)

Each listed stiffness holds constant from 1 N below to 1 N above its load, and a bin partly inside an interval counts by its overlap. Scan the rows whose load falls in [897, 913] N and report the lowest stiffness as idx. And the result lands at 80.91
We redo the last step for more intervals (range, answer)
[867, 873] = 105.7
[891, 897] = 95.12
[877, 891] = 100.1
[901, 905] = 85.09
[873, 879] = 105.8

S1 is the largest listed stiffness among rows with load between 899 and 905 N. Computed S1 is 99.11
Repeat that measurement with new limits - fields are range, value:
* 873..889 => 113.4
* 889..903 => 100.1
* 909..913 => 92.71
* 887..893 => 102.8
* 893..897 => 98.26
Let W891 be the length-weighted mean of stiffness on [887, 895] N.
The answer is 98.6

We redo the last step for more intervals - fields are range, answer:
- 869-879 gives 109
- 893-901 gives 96.9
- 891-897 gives 96.6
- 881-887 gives 107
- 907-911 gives 89.5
